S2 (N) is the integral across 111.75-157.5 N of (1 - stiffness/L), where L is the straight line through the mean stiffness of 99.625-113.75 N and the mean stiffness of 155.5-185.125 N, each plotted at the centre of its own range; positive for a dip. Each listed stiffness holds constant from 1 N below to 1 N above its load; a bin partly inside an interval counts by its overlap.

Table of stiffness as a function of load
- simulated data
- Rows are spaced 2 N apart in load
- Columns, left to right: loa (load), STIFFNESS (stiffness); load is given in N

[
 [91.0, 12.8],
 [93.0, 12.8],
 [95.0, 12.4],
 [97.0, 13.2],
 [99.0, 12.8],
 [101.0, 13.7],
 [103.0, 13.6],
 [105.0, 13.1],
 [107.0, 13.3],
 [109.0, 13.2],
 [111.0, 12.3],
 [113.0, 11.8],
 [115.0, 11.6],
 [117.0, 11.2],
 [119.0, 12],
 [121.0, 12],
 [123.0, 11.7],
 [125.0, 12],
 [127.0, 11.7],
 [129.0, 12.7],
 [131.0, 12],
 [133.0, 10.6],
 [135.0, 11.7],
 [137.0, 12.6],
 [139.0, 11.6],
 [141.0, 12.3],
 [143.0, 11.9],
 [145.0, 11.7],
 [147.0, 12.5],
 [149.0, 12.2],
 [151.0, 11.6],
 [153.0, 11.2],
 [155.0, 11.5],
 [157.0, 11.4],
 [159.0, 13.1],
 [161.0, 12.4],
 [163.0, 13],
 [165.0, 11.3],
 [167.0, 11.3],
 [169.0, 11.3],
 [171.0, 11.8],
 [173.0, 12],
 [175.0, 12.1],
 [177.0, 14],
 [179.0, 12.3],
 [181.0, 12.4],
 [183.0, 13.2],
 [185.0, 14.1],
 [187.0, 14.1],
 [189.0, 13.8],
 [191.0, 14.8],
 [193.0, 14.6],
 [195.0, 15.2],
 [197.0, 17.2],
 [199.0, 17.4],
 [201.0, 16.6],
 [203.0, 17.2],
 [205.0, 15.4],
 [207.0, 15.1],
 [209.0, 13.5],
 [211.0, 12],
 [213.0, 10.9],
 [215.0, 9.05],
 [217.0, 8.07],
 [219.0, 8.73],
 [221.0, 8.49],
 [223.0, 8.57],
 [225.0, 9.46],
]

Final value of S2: 3.2 N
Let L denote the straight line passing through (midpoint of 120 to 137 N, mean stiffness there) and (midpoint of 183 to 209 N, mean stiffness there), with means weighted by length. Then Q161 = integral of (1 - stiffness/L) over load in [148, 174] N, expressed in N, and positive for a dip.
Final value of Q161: 3.16 N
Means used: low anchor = 11.8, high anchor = 15.3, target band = 11.9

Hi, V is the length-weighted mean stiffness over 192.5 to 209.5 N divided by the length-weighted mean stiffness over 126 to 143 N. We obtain 1.34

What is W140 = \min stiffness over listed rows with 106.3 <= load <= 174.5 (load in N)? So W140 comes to 10.6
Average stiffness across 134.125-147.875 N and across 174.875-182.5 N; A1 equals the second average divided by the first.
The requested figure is 1.06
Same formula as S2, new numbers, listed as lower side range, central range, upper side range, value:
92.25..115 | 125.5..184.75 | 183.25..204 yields 9.3 N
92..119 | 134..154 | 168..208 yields 2.2 N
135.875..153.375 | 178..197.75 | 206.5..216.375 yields -3.8 N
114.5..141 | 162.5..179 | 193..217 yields 1.4 N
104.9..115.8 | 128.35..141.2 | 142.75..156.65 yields 0.2 N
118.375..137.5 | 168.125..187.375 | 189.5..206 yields 2.8 N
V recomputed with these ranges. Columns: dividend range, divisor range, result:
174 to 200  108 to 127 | 1.19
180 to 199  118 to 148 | 1.22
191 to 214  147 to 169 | 1.26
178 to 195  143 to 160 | 1.16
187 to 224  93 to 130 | 1.06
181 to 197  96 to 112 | 1.09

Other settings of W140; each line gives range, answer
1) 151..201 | 11.2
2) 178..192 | 12.3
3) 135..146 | 11.6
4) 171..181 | 11.8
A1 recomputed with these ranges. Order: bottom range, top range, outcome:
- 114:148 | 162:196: 1.10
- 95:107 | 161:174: 0.90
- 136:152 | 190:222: 1.11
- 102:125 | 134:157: 0.96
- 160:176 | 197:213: 1.27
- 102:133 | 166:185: 1.01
